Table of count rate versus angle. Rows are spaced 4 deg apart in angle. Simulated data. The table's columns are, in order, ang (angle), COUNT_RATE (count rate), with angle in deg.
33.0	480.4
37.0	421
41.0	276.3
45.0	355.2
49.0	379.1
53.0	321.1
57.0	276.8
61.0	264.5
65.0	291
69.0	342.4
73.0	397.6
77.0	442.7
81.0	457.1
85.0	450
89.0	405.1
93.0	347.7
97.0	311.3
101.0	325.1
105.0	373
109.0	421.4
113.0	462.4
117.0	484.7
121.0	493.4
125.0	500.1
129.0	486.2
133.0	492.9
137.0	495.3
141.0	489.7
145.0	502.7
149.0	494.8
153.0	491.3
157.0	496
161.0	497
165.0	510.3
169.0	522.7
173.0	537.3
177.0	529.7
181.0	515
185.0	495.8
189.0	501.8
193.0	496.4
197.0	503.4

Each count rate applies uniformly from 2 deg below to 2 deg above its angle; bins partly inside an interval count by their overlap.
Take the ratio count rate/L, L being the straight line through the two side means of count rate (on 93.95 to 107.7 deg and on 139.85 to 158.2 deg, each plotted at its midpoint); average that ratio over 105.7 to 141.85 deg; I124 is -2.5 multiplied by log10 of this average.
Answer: -0.15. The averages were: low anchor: 342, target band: 477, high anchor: 495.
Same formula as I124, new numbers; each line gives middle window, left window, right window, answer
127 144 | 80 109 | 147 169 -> -0.08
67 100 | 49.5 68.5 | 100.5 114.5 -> -0.13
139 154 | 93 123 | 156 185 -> -0.05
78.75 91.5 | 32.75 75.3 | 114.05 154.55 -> -0.09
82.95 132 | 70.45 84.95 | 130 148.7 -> 0.10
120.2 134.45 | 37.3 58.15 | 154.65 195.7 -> -0.12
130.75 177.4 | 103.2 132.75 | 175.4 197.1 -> -0.04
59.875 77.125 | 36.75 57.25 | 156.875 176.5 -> 0.09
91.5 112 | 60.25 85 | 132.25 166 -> 0.17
